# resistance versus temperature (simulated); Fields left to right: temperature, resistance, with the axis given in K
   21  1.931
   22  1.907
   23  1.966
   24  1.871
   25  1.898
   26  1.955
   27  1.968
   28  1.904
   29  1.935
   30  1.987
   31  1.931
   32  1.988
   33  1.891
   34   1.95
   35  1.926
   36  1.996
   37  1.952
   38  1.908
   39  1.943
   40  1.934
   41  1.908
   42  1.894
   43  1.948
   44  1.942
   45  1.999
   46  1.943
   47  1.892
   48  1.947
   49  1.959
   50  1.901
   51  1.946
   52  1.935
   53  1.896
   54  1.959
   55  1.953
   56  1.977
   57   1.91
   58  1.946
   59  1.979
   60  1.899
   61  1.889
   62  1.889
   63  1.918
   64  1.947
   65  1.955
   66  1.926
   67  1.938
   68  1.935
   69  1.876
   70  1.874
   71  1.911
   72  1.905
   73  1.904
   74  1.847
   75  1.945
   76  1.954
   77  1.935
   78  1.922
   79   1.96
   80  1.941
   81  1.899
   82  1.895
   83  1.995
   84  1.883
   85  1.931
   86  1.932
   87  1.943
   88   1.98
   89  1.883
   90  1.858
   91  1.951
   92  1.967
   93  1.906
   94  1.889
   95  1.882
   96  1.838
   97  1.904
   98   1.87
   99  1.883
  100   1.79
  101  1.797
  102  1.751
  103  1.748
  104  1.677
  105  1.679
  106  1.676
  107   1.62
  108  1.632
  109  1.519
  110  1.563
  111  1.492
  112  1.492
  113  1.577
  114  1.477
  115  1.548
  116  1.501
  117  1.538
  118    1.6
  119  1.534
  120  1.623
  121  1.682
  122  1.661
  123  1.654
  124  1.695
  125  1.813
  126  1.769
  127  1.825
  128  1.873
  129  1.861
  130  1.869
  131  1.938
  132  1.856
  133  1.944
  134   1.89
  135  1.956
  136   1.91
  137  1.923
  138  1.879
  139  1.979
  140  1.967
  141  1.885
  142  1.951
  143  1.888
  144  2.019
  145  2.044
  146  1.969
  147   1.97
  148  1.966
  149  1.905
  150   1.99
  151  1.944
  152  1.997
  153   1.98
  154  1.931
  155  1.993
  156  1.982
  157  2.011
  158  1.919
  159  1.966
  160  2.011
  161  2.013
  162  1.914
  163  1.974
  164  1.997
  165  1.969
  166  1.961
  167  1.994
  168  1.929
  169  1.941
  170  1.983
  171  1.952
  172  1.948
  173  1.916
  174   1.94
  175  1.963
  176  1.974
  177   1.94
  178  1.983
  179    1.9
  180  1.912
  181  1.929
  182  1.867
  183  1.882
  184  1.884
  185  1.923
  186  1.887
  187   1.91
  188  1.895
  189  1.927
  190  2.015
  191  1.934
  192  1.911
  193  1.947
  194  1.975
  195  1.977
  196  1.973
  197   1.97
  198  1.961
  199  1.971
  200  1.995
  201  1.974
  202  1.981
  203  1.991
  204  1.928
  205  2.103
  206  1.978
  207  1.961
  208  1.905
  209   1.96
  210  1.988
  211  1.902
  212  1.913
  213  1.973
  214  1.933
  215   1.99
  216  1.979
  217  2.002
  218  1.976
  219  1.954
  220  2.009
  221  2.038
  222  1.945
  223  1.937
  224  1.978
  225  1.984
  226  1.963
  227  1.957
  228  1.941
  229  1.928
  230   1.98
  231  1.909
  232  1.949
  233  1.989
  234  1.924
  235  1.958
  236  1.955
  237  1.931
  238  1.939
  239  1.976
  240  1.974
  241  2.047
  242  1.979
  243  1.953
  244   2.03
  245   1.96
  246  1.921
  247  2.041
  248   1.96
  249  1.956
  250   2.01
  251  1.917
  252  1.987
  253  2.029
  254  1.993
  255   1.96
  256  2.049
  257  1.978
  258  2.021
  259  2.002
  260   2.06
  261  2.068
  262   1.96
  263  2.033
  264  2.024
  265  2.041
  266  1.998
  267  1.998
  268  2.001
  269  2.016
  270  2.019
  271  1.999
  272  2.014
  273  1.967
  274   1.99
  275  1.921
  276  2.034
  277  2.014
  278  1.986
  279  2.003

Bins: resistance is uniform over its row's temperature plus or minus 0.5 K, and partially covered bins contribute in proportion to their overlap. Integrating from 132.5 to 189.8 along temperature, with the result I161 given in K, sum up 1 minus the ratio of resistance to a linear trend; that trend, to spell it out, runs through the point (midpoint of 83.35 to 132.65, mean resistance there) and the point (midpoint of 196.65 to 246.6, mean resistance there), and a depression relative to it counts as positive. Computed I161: -2.9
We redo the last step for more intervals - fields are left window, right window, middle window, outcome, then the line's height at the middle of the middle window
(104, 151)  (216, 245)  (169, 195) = -0.8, 1.88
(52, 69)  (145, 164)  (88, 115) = 2.8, 1.95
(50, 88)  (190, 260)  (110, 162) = 3.0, 1.95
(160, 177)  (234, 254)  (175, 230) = 0.4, 1.97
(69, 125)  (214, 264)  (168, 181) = -0.4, 1.89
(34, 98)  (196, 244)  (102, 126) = 4.0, 1.94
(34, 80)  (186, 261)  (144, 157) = -0.2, 1.95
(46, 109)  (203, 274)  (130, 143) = 0.0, 1.92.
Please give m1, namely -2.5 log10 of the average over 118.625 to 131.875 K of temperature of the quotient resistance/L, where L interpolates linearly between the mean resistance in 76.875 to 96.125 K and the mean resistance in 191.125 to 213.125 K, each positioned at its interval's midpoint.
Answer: 0.104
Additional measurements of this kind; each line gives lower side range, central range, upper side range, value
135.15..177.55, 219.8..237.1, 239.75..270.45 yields 0.016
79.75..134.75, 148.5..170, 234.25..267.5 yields -0.067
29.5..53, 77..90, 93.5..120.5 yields -0.095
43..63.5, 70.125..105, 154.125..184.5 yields 0.030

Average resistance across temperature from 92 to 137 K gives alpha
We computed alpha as 1.74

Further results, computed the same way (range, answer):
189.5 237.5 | 1.96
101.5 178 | 1.84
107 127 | 1.6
